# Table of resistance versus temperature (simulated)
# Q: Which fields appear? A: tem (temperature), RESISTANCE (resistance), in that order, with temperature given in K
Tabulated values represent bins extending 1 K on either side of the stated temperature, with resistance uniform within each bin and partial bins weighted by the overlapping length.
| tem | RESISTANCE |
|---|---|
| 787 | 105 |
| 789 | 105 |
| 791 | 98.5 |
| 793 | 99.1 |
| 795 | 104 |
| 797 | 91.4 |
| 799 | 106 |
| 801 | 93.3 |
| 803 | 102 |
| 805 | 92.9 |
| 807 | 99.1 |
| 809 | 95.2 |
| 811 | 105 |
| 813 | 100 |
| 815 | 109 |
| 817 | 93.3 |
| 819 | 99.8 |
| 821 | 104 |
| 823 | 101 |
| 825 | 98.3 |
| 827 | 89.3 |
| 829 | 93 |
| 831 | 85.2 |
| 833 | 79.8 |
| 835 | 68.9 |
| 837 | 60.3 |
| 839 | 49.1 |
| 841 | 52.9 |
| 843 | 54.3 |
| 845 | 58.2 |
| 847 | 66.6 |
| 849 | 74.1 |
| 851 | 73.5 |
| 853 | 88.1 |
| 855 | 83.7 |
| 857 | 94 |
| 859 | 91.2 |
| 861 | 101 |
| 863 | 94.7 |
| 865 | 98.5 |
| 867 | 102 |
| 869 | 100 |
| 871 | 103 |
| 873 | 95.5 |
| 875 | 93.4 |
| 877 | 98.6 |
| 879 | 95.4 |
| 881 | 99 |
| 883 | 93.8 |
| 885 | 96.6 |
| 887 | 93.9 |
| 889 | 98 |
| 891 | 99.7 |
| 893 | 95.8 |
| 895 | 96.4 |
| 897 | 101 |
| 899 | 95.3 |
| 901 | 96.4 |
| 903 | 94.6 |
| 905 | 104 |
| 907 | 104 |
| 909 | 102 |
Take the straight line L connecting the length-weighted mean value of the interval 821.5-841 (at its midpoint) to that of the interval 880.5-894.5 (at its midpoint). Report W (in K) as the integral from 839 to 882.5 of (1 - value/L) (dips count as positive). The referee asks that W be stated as 1.6 K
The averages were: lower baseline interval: 79.7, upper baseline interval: 96.6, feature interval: 85.8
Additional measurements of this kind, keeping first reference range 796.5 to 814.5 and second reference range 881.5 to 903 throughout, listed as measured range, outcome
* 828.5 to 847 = 6.0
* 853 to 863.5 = 0.6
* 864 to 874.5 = -0.2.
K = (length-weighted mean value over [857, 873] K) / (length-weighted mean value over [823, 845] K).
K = 1.33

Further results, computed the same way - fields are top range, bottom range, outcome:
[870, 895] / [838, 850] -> 1.64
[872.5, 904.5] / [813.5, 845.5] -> 1.18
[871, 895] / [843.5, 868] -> 1.14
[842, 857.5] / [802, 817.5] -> 0.74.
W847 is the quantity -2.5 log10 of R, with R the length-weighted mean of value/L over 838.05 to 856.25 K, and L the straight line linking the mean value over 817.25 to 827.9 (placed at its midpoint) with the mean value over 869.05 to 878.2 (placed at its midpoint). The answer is 0.411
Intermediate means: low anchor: 98.2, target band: 67.1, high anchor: 97.8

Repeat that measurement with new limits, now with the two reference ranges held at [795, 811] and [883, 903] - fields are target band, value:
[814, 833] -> 0.019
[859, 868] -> -0.011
